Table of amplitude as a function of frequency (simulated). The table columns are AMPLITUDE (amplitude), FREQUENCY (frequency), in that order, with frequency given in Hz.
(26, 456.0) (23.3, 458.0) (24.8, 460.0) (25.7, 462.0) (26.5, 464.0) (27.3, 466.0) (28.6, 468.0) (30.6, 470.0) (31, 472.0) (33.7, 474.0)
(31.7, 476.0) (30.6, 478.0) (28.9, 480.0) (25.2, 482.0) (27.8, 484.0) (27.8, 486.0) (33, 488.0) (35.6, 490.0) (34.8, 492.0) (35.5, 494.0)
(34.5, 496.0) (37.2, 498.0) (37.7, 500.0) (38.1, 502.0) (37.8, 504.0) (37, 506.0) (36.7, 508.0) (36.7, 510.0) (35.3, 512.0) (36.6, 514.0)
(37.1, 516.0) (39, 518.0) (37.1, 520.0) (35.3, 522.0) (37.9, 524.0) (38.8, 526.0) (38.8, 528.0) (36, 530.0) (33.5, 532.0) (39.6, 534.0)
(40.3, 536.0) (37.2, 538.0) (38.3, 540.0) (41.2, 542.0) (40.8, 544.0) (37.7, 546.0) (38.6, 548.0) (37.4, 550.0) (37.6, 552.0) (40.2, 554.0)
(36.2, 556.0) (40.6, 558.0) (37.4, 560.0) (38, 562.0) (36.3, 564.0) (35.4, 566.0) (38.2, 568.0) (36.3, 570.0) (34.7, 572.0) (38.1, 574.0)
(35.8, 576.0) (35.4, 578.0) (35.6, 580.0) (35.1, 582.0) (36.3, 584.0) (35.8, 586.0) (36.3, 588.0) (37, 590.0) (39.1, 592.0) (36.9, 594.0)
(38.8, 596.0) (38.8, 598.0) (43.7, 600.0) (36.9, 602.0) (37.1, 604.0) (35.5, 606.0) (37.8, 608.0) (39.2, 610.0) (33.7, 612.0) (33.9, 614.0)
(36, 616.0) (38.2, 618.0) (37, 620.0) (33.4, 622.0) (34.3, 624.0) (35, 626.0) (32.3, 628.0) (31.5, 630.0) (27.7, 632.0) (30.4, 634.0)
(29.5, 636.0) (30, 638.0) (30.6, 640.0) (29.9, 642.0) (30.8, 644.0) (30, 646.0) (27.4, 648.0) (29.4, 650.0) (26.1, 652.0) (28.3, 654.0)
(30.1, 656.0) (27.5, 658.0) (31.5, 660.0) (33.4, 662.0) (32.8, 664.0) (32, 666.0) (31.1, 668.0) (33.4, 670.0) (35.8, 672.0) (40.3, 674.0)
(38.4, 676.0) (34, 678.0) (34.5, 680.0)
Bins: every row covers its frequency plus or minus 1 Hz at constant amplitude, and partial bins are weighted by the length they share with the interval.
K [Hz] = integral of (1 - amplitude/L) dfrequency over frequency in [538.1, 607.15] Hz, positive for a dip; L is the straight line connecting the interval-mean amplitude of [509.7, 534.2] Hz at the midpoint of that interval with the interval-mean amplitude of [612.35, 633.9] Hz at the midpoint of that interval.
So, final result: -4.3 Hz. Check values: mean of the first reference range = 37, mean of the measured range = 37.6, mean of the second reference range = 33.8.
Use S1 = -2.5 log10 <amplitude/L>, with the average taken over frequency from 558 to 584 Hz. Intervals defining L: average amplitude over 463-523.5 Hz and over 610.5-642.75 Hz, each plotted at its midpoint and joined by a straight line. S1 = -0.106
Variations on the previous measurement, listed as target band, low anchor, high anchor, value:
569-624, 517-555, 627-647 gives -0.10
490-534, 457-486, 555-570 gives -0.14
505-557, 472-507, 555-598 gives -0.08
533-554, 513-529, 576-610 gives -0.04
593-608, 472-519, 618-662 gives -0.20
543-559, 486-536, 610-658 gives -0.11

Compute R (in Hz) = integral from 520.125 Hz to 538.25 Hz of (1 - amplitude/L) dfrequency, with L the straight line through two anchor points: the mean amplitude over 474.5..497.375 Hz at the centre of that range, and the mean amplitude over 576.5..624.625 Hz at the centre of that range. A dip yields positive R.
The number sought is -2.1 Hz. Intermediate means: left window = 31.5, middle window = 37.5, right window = 36.8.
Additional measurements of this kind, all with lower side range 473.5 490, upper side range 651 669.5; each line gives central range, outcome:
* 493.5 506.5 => -2.9 Hz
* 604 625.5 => -4.0 Hz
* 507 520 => -2.9 Hz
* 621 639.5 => -0.7 Hz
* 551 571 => -4.9 Hz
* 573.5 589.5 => -3.0 Hz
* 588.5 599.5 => -2.9 Hz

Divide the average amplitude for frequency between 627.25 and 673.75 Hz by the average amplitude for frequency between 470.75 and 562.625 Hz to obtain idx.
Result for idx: 0.9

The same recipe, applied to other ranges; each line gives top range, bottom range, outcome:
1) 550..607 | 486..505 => 1.05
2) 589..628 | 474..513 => 1.09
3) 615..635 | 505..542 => 0.90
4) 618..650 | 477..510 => 0.93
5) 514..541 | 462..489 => 1.28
